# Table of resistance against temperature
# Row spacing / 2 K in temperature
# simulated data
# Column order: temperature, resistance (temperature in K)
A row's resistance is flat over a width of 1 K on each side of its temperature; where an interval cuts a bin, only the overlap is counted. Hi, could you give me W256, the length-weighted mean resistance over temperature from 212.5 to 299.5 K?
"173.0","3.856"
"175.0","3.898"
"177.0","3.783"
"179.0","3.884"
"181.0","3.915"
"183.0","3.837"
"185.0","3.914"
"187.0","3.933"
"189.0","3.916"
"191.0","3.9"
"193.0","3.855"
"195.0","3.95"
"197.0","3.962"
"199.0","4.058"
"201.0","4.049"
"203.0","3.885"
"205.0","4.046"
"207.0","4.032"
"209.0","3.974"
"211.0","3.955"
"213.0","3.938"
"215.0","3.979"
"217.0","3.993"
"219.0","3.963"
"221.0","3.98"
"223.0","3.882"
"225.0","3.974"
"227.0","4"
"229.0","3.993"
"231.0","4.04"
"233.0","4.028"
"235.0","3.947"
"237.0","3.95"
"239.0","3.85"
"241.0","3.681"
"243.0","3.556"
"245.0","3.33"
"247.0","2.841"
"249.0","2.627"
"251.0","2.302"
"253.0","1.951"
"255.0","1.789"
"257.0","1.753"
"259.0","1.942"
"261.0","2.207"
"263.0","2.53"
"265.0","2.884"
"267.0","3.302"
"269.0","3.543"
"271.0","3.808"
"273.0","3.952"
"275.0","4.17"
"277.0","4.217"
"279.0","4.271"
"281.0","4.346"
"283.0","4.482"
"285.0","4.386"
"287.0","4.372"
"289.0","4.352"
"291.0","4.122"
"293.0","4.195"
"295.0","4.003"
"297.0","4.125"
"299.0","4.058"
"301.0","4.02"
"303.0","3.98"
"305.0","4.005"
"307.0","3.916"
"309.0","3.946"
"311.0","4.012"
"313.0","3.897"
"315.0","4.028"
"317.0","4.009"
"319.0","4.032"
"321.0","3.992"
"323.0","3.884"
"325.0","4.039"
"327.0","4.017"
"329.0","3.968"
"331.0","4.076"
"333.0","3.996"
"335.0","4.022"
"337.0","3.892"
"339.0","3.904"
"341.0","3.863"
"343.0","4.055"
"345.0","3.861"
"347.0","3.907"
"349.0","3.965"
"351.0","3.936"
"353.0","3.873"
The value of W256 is 3.6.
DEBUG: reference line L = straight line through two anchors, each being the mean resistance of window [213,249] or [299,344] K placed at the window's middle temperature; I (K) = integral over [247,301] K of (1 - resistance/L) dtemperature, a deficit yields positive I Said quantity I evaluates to 6.12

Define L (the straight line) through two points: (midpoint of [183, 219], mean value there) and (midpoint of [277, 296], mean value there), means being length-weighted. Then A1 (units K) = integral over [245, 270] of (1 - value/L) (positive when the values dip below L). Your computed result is 10.0 K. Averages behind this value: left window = 3.96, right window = 4.28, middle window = 2.51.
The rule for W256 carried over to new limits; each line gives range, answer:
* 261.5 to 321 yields 3.95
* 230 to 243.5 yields 3.88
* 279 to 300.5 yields 4.24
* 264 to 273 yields 3.45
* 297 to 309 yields 4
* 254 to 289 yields 3.44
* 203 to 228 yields 3.97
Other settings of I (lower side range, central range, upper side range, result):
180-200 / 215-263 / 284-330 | 8.4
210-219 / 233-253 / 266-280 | 3.2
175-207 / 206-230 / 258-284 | -1.2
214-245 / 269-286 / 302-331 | -0.9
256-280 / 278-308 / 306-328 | -4.8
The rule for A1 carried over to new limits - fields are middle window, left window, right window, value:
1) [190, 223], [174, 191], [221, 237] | -0.3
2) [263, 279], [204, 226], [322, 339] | 1.3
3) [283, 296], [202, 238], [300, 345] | -0.9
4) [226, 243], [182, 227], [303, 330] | 0.2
